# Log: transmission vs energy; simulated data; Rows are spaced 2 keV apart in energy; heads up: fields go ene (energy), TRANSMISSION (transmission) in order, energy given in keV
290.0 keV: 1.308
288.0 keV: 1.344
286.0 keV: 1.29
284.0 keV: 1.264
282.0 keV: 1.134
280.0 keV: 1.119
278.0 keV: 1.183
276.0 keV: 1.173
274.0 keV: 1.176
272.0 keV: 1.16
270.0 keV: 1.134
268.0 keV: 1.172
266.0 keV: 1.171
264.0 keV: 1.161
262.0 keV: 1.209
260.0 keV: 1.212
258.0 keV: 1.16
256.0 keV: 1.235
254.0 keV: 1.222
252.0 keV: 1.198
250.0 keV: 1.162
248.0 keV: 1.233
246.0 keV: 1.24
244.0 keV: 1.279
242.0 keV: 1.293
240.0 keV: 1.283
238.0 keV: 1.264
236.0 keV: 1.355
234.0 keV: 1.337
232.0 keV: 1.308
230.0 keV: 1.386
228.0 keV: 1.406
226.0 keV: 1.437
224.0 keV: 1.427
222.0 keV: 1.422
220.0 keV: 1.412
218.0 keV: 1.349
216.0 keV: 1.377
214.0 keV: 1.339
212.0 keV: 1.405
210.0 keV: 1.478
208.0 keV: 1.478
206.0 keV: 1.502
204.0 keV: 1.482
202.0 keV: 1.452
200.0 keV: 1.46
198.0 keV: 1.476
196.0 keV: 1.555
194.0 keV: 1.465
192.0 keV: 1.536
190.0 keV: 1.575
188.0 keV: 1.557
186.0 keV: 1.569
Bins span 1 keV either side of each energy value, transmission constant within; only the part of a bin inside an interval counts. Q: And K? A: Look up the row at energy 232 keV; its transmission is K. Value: 1.308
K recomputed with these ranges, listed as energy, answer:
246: 1.24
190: 1.575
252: 1.198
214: 1.339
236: 1.355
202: 1.452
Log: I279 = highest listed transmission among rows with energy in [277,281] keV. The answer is 1.183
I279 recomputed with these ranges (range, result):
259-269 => 1.212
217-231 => 1.437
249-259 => 1.235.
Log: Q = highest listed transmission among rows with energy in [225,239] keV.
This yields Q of 1.437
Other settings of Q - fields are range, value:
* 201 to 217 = 1.502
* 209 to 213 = 1.478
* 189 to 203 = 1.575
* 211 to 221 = 1.412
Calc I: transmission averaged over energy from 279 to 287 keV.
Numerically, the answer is 1.2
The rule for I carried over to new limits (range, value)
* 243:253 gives 1.22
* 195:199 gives 1.52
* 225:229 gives 1.42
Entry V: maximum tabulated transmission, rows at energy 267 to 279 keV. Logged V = 1.183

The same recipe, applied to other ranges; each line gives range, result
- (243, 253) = 1.279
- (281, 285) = 1.264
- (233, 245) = 1.355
